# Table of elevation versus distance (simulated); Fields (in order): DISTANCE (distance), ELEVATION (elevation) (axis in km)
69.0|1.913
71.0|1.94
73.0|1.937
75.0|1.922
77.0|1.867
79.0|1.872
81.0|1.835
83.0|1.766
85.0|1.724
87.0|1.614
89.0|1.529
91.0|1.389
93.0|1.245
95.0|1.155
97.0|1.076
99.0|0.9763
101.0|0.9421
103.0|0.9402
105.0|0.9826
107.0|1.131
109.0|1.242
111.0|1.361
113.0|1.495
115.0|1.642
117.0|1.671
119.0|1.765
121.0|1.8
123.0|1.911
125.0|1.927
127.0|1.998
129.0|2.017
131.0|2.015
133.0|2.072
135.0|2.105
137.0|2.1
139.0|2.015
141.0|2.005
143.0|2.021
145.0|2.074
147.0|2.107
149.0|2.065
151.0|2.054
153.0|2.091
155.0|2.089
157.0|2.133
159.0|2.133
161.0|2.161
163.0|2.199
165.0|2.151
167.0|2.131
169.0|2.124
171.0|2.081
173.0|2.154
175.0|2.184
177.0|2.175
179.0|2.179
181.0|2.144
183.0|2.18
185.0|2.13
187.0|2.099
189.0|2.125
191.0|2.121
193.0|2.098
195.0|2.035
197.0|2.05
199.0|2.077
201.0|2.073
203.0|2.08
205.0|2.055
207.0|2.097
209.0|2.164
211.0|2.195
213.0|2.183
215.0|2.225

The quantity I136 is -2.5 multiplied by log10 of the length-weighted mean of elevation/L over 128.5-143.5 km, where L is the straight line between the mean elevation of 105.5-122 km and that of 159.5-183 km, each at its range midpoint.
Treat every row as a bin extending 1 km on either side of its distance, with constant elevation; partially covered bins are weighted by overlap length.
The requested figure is -0.17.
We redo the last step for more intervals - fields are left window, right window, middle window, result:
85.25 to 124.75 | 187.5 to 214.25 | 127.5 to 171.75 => -0.21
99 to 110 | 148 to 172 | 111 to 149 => -0.25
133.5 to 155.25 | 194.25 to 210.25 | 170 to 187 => -0.04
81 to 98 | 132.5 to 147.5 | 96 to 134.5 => 0.17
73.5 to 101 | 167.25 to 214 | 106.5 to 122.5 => 0.10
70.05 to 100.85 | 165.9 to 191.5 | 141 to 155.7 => -0.06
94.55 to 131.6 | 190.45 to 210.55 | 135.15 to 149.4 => -0.22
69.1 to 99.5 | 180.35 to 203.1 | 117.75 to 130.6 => -0.07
